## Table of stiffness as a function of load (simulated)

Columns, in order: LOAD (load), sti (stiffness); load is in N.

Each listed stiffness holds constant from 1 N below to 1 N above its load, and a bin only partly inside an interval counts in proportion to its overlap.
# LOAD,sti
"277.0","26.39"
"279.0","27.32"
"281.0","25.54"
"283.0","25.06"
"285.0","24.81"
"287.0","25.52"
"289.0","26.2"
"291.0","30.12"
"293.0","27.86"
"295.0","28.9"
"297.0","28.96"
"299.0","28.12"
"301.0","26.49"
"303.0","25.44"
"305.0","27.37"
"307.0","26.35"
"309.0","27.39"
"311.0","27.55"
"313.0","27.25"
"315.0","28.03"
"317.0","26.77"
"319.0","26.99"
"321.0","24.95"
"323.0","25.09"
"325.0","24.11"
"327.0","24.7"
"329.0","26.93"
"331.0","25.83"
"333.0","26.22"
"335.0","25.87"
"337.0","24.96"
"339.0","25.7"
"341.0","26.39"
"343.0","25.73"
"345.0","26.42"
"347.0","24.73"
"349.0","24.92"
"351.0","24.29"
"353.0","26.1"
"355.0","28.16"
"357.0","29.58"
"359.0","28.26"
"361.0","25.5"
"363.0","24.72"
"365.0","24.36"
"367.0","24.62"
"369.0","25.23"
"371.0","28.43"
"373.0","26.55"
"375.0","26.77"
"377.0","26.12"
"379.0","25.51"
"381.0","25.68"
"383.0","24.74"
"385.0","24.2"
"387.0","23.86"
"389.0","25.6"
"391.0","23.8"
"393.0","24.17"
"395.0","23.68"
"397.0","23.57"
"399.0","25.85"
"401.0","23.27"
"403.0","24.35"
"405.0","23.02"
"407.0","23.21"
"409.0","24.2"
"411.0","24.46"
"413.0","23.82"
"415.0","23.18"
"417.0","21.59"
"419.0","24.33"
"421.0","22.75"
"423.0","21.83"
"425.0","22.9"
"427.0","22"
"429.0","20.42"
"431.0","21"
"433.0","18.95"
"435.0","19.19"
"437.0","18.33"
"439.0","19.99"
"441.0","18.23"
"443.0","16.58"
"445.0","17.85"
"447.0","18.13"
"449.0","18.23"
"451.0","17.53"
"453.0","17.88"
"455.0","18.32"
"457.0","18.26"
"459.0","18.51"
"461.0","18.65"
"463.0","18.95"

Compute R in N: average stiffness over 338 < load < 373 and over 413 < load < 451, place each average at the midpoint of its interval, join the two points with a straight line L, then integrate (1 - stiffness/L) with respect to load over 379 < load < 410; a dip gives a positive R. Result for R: -1.49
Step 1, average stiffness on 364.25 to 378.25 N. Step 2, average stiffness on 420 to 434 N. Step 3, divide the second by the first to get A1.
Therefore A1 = 0.8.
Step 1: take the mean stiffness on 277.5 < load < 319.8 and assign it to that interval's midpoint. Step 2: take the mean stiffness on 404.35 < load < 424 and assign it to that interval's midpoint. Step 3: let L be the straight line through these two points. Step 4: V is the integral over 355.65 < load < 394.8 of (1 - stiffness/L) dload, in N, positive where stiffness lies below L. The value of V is -1.8 N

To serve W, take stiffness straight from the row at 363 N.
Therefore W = 24.72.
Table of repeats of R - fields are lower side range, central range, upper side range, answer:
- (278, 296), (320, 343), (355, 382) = 0.9 N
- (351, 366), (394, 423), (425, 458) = -2.2 N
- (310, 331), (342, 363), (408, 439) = -1.2 N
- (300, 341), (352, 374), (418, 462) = -2.5 N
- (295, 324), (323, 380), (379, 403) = -0.6 N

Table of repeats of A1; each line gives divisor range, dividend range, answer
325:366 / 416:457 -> 0.76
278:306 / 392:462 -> 0.78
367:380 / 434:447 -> 0.70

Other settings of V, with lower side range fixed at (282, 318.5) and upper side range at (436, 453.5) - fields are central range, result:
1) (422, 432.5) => -1.27 N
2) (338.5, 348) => -0.53 N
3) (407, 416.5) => -1.68 N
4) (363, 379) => -2.27 N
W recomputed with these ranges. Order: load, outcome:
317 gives 26.77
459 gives 18.51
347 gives 24.73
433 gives 18.95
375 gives 26.77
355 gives 28.16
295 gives 28.9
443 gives 16.58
